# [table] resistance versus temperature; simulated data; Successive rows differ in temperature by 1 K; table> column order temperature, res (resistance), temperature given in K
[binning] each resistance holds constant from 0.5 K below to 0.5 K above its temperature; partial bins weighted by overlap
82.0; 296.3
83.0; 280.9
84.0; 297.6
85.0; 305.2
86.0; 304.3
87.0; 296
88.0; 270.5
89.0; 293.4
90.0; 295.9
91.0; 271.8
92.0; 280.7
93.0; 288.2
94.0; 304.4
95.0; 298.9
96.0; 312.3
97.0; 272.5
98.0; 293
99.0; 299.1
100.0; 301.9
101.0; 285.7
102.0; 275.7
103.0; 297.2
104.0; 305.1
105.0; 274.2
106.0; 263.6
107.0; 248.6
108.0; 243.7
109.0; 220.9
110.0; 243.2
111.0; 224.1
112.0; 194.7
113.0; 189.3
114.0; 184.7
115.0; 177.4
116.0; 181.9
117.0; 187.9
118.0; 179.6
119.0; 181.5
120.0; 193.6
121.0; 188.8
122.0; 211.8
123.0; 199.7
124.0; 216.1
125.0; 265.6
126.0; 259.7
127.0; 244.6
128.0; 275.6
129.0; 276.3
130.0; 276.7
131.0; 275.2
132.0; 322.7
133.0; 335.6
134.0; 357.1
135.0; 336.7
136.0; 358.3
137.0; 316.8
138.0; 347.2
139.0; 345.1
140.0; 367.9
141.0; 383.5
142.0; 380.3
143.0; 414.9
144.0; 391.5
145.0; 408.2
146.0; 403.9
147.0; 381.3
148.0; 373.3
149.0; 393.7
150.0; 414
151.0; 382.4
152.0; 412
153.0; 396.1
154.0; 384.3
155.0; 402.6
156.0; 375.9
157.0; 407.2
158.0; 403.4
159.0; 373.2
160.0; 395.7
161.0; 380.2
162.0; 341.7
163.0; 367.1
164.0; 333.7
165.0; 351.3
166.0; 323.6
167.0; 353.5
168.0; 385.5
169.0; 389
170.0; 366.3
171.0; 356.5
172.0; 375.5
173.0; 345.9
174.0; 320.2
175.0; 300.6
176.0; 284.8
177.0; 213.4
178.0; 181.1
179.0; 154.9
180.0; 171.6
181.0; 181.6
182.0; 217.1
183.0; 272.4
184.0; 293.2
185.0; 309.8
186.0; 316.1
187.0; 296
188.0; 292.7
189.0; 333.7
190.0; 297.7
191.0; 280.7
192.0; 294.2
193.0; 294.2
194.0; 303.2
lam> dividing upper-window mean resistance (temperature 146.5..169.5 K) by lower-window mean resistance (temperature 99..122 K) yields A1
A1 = 1.6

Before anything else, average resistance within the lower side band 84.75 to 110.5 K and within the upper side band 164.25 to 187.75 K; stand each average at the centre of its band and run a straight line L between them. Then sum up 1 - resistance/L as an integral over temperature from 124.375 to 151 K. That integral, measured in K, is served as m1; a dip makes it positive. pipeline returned -5.0 K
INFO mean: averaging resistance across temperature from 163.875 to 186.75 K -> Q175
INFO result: 295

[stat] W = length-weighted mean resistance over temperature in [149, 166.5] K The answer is 380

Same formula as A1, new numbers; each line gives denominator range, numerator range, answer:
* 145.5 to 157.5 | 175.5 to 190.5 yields 0.65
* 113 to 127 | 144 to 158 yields 1.94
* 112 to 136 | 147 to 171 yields 1.57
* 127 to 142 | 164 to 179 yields 0.98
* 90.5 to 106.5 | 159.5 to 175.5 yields 1.23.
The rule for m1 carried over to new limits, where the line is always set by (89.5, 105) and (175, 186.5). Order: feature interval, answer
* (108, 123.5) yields 4.5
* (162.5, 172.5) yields -4.6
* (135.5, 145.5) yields -4.1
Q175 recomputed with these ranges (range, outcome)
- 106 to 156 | 297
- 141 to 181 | 352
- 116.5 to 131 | 227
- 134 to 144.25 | 363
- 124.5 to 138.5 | 303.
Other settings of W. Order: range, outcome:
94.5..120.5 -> 243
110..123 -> 194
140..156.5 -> 393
